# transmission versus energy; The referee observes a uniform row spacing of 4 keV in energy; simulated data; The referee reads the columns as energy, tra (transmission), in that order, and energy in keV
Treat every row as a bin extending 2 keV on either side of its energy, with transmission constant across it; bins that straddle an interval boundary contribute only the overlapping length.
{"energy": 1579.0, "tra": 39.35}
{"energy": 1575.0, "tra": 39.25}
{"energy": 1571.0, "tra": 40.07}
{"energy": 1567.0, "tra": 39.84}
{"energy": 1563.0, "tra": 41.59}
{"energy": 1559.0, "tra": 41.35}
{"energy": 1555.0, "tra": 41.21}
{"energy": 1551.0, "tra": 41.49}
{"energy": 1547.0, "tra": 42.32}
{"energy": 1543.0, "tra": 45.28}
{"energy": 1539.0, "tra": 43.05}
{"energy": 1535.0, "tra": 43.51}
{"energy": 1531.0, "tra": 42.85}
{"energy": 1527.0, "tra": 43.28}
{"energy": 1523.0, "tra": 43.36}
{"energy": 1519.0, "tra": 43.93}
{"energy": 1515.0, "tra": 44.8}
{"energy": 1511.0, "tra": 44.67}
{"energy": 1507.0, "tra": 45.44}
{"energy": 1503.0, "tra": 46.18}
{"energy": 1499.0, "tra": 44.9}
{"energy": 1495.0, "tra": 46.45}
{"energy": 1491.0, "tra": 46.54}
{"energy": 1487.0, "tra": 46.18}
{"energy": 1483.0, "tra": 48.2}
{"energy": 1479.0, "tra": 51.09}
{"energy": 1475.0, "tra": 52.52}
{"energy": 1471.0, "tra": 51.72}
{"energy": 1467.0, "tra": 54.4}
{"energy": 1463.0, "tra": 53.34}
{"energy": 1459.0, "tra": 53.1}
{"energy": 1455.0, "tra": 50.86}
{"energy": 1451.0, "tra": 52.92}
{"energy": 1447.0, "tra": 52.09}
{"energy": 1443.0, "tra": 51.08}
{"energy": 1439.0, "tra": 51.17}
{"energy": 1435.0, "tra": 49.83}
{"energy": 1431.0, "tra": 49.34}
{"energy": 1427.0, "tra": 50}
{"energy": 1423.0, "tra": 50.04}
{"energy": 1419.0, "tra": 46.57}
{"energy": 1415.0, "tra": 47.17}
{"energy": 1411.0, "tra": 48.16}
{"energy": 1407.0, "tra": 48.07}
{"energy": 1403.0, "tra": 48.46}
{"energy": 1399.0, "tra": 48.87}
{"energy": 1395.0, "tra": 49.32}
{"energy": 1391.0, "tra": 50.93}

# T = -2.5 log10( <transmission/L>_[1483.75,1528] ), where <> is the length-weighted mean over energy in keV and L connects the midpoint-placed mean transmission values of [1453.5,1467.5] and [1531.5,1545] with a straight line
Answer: 0.06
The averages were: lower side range 52.8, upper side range 43.8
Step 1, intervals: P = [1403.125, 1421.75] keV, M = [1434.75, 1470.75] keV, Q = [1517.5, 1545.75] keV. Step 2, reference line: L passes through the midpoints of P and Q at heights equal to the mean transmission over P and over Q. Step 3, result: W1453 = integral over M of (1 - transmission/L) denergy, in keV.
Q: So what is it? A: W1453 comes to -4.58 keV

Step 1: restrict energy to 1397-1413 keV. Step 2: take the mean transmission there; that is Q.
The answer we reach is 48.4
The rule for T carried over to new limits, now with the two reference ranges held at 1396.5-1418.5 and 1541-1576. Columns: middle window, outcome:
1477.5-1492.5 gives -0.08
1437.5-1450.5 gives -0.11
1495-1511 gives -0.04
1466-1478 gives -0.16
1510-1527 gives -0.02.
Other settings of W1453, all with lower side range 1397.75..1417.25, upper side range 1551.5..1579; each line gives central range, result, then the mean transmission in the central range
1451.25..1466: -2.3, 52.6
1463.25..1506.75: -4.4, 48.9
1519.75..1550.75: -1.0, 43.3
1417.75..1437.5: -0.9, 49.3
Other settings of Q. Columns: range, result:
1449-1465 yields 52.6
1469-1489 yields 49.9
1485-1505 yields 46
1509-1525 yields 44.2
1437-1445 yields 51.1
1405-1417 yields 47.8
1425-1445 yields 50.3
